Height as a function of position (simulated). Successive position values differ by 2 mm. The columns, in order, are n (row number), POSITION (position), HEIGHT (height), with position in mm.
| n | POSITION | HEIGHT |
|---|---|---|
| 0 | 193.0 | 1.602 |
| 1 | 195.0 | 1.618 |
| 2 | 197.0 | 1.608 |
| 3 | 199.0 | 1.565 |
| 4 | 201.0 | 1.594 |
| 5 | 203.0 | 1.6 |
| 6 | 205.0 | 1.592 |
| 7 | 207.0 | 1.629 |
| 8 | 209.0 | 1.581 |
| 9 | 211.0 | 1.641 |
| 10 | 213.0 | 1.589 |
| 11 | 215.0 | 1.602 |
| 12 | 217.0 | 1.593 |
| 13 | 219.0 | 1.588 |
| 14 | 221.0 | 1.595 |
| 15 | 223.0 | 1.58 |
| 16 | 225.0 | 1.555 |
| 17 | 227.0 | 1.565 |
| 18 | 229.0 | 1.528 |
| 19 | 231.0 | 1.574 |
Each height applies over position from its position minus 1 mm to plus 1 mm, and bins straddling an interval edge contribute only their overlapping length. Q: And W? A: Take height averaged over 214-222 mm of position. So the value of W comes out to 1.59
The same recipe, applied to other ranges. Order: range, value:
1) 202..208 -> 1.61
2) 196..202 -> 1.59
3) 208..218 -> 1.6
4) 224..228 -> 1.56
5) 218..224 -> 1.59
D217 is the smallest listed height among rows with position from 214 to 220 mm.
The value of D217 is 1.588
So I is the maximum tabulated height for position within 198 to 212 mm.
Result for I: 1.641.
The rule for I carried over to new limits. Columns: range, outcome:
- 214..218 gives 1.602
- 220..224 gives 1.595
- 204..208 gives 1.629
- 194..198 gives 1.618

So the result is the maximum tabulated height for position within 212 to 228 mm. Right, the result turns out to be 1.602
